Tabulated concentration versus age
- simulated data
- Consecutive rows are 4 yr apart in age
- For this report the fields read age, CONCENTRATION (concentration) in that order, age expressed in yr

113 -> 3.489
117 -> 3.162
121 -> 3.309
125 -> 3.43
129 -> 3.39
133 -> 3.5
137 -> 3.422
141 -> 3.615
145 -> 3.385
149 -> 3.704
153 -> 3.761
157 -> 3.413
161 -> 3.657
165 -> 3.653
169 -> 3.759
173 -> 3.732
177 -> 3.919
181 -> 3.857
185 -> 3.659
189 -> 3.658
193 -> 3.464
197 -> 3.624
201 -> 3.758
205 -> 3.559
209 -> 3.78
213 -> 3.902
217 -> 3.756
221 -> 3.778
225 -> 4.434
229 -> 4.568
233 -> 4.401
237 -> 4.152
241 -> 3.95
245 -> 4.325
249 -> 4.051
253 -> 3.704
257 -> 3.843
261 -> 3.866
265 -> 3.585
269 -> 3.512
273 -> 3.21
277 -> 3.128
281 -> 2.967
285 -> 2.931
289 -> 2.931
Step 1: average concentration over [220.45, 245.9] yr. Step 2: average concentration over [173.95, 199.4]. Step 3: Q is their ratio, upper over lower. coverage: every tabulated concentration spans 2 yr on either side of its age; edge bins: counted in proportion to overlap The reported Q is 1.15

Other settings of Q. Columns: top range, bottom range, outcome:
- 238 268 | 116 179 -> 1.10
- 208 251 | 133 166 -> 1.15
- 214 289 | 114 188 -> 1.05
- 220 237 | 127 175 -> 1.20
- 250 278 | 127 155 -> 1.01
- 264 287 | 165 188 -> 0.85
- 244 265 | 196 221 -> 1.04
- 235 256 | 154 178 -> 1.09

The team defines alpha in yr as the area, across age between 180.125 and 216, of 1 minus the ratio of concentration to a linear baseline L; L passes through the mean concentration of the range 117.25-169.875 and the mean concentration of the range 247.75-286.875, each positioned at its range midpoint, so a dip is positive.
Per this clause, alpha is -2.0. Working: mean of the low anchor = 3.52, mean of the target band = 3.69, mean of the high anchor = 3.47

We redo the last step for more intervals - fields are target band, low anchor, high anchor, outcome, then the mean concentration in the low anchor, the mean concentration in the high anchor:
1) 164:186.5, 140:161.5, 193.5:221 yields -0.8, 3.58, 3.72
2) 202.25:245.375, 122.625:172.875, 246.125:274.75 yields -4.5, 3.56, 3.71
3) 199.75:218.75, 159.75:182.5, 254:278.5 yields -0.4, 3.76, 3.54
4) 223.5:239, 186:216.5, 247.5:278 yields -3.1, 3.68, 3.62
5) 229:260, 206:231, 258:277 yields -2.8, 4.02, 3.52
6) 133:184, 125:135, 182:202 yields -1.7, 3.44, 3.64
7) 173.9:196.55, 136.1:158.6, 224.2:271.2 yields 0.1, 3.56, 4.02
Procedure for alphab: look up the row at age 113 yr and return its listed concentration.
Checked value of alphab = 3.489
